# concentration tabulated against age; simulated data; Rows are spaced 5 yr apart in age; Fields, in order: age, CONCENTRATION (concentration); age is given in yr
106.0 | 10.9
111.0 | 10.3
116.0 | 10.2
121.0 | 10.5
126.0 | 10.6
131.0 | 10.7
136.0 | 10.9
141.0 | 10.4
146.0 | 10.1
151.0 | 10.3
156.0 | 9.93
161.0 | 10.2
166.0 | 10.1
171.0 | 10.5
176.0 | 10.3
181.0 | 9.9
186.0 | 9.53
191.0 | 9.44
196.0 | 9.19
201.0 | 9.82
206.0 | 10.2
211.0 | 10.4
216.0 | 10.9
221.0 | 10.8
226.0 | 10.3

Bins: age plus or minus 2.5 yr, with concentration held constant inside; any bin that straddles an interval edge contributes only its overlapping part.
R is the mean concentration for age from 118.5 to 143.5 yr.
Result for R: 10.6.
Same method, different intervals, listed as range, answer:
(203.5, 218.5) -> 10.5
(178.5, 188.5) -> 9.71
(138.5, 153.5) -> 10.3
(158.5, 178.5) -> 10.3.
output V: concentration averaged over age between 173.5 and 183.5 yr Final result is 10.1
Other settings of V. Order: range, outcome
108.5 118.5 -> 10.2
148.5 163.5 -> 10.1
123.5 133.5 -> 10.7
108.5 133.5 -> 10.5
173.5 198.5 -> 9.67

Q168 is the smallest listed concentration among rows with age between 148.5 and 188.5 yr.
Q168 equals 9.53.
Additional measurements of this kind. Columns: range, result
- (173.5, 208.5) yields 9.19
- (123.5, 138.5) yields 10.6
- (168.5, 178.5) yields 10.3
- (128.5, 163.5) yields 9.93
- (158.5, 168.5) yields 10.1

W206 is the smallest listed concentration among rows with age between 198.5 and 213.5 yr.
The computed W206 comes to 9.82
